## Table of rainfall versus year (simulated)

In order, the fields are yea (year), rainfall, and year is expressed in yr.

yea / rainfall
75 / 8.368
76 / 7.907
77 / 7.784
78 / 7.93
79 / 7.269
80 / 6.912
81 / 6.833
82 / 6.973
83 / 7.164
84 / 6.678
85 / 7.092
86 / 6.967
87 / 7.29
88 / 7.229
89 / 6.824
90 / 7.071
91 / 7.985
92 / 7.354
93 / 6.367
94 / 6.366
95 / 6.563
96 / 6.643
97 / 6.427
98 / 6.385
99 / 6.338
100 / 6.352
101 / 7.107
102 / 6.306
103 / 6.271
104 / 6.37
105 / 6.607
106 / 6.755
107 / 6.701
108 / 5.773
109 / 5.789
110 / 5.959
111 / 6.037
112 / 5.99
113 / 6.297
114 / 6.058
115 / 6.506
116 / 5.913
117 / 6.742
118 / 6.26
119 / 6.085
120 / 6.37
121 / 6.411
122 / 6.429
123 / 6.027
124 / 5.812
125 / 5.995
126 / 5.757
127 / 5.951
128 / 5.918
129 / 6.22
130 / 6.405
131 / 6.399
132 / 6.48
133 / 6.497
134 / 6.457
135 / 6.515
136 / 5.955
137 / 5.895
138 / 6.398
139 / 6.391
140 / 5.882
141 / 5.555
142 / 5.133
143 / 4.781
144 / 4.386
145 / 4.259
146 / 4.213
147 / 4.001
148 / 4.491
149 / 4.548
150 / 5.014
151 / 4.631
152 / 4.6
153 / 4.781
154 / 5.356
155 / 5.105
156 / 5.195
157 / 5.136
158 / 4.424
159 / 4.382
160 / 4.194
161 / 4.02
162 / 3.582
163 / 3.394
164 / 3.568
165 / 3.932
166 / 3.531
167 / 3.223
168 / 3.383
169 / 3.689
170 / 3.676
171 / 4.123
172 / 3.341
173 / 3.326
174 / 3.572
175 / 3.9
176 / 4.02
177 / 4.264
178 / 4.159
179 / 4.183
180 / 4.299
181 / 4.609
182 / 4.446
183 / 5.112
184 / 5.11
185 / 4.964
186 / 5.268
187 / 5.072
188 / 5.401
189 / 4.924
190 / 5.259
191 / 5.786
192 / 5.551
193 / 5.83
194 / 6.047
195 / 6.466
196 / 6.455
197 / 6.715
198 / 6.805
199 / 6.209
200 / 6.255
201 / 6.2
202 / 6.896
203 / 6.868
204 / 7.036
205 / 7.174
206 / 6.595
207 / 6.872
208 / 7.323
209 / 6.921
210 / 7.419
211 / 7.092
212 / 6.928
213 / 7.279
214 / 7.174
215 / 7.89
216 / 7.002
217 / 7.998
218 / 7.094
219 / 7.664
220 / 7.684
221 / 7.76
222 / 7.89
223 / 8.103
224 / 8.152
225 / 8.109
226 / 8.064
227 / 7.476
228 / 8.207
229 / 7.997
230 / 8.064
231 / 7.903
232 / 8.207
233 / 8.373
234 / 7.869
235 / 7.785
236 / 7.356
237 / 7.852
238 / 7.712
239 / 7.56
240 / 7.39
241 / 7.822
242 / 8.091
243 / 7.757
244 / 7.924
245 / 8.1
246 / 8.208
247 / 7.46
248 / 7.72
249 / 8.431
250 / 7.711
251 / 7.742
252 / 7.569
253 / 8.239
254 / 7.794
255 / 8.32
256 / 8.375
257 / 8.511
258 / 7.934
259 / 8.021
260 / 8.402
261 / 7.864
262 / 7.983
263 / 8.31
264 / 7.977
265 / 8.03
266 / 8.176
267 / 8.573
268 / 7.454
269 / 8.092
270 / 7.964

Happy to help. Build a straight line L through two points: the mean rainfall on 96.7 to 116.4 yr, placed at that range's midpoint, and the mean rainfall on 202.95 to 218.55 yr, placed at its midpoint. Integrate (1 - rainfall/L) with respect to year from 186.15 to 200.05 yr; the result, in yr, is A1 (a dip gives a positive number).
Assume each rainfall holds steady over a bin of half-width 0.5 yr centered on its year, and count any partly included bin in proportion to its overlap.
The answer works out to 2.3 yr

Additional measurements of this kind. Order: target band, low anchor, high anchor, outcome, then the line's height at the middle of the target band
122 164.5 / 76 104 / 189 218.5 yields 9.8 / 6.81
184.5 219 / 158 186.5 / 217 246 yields -3.2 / 5.95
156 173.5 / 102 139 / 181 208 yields 6.4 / 6.07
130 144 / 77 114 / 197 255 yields 2.0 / 6.97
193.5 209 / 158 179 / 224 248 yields -2.4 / 5.78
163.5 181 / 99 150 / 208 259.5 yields 7.7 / 6.75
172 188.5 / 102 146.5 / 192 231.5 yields 5.7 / 6.77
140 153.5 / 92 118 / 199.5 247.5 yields 4.2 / 6.78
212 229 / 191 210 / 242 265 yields -1.4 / 7.12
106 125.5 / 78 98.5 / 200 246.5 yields 2.5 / 7.07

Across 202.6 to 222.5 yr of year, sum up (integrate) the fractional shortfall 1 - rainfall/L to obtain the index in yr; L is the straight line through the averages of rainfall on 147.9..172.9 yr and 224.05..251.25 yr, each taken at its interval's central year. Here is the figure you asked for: -1.8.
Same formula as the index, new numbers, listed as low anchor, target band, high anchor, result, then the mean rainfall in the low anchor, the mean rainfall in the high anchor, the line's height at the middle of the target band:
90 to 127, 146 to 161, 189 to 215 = 4.2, 6.37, 6.6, 6.48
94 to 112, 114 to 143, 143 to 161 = -3.6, 6.36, 4.62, 5.46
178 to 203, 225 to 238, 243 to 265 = -1.4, 5.58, 8.02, 7.16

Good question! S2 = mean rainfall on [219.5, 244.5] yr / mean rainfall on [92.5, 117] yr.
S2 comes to 1.24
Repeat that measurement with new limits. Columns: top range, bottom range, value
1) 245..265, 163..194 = 1.83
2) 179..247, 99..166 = 1.24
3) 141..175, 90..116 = 0.65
